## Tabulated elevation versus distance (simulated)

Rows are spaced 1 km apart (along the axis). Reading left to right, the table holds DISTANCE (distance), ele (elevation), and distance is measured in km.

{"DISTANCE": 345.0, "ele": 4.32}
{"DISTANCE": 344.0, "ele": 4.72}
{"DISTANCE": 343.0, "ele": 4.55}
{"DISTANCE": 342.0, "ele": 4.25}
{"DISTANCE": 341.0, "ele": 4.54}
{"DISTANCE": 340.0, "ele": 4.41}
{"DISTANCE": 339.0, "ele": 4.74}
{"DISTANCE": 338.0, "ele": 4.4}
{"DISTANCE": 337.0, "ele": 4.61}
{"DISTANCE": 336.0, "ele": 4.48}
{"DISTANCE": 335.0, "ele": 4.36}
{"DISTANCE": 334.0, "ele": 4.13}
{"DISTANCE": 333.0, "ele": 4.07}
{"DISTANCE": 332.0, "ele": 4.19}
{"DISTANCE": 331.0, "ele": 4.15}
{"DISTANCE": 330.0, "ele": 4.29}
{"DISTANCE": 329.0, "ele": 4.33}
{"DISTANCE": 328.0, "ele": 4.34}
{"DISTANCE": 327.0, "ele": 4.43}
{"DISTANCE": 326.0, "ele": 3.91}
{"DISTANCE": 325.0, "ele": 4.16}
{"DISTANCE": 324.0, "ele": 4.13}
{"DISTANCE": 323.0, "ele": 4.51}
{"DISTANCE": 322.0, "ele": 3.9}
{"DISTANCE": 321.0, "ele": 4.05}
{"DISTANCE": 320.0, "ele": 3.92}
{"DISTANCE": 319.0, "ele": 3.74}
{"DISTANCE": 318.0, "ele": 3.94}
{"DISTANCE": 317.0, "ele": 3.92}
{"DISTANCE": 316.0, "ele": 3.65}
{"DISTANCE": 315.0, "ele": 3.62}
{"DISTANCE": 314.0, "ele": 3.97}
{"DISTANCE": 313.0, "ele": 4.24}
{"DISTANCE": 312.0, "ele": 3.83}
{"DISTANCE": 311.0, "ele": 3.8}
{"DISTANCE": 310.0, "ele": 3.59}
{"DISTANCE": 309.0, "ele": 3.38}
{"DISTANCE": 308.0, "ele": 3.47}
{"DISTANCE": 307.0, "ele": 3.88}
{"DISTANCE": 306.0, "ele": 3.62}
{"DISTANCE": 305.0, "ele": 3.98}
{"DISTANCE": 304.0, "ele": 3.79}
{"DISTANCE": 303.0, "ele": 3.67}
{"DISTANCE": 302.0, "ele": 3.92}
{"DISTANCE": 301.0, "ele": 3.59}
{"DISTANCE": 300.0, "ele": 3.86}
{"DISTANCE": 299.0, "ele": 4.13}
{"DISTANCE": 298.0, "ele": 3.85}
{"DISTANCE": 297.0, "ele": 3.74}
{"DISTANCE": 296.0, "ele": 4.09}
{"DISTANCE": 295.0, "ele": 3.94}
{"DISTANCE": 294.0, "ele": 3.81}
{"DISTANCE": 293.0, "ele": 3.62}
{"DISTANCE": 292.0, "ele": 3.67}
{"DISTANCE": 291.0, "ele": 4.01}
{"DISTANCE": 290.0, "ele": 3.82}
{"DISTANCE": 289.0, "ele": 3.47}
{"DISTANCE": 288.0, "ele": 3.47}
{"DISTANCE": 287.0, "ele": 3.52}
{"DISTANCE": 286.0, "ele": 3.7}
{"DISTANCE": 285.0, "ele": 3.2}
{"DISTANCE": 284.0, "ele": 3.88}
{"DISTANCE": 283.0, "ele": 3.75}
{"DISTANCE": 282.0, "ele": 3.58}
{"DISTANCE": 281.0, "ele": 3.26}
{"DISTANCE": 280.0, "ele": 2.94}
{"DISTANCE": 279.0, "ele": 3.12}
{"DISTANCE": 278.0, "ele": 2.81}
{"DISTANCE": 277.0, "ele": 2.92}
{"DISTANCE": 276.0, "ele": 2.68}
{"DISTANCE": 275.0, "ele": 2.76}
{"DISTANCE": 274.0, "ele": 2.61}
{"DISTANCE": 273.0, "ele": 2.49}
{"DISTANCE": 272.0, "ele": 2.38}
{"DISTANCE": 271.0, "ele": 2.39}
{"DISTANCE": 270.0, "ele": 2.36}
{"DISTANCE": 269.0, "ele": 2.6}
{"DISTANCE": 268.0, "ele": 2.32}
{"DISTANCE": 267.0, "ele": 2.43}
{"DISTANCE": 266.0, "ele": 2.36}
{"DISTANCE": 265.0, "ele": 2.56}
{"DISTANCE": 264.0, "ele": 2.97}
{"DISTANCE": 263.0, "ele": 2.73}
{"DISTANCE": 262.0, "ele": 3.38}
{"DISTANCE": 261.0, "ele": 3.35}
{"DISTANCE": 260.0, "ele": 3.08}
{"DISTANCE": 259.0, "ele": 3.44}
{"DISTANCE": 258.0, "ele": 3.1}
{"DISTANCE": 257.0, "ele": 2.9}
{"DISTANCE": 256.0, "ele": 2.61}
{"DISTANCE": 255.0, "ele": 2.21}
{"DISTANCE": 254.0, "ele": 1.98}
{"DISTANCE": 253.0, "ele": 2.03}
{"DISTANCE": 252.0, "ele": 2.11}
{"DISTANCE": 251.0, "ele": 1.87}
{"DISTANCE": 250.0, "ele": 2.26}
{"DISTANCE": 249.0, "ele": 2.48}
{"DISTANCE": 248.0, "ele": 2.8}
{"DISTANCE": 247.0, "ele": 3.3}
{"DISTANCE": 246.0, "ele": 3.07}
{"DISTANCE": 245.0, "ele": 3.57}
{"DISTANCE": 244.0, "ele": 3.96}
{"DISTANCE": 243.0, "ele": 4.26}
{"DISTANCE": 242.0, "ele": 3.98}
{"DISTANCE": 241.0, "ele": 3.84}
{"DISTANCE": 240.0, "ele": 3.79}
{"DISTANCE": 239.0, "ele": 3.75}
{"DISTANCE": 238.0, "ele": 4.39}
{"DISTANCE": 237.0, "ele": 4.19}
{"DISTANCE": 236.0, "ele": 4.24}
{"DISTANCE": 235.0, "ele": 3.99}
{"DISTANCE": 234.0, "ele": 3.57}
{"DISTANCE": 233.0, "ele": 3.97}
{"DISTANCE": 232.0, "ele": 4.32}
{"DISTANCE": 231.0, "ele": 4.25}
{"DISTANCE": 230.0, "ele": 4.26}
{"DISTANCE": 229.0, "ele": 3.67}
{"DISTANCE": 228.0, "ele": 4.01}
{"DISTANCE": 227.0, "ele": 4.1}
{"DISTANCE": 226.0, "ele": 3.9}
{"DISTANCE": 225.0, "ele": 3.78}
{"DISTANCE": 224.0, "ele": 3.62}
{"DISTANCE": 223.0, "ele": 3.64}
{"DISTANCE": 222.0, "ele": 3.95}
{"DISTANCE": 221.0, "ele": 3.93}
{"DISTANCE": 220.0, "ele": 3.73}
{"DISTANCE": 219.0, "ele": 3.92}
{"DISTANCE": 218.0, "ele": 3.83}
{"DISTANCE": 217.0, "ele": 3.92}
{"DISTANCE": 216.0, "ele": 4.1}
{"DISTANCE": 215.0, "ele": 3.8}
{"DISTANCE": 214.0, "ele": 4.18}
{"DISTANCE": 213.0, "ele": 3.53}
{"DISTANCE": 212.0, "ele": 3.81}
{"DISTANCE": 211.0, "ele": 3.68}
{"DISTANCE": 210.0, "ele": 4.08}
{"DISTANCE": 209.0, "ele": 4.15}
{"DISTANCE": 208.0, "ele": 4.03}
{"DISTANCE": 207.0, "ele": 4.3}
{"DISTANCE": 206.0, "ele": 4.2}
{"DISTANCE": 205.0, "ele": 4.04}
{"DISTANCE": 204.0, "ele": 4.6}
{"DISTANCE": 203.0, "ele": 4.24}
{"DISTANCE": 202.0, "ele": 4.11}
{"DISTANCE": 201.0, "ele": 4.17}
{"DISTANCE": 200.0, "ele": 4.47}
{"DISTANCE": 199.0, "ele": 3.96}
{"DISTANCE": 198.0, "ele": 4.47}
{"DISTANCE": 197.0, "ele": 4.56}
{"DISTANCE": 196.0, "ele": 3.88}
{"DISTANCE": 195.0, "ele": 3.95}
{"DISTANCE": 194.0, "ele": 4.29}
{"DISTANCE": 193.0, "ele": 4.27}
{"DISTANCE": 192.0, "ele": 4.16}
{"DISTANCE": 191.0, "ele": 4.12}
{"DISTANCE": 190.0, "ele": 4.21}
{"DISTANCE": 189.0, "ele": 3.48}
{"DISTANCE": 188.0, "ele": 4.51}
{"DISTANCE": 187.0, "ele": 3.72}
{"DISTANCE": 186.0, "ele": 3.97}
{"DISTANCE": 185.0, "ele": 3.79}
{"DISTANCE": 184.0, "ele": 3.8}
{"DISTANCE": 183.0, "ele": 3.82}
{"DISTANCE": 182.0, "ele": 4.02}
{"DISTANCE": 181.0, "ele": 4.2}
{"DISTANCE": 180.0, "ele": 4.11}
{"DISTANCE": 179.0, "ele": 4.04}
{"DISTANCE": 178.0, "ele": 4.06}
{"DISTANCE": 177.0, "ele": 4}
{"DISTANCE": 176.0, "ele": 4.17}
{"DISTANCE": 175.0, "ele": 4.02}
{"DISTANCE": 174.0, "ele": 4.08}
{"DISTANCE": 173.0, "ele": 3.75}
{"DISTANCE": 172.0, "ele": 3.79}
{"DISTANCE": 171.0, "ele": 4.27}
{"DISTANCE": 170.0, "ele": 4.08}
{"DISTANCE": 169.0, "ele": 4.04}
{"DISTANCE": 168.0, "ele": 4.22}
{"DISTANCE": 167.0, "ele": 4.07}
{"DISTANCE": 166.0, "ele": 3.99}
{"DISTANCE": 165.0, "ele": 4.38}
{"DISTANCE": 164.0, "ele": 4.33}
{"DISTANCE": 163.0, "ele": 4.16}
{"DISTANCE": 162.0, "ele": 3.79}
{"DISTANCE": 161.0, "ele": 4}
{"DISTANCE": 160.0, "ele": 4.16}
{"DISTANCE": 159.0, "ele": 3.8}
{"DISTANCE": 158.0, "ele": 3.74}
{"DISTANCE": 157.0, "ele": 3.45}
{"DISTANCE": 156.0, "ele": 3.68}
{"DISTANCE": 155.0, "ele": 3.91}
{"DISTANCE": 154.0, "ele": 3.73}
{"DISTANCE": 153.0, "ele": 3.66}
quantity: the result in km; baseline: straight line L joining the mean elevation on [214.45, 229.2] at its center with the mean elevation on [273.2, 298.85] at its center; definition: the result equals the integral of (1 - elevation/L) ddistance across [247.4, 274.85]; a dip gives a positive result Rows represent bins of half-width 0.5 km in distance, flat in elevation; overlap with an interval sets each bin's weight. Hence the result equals 7.7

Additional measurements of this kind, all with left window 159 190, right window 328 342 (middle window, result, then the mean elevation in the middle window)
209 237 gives 1.4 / 3.93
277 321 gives 6.1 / 3.69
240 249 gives 1.3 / 3.55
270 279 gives 3.4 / 2.64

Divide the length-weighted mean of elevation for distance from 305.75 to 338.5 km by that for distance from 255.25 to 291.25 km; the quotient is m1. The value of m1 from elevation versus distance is 1.34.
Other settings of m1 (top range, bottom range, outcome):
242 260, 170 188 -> 0.72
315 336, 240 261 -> 1.38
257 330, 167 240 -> 0.87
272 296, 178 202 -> 0.82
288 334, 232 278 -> 1.29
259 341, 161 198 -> 0.89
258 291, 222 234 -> 0.77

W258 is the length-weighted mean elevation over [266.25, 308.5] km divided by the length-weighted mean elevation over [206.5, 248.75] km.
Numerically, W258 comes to 0.9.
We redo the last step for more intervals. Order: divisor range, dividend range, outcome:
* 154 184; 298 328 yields 0.97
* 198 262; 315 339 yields 1.14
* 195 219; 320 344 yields 1.05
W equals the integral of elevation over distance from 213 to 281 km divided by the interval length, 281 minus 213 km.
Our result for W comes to 3.28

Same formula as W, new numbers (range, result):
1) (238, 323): 3.33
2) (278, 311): 3.66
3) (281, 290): 3.57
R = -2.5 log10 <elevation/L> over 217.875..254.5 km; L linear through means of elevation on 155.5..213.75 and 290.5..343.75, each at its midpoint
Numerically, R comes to 0.13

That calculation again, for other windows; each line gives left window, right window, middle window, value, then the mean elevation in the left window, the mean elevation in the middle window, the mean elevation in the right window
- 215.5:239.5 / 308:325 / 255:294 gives 0.27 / 3.96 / 3.06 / 3.88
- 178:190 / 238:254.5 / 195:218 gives -0.12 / 3.97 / 4.09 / 3.11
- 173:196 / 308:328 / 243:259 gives 0.40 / 4.03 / 2.76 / 3.93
